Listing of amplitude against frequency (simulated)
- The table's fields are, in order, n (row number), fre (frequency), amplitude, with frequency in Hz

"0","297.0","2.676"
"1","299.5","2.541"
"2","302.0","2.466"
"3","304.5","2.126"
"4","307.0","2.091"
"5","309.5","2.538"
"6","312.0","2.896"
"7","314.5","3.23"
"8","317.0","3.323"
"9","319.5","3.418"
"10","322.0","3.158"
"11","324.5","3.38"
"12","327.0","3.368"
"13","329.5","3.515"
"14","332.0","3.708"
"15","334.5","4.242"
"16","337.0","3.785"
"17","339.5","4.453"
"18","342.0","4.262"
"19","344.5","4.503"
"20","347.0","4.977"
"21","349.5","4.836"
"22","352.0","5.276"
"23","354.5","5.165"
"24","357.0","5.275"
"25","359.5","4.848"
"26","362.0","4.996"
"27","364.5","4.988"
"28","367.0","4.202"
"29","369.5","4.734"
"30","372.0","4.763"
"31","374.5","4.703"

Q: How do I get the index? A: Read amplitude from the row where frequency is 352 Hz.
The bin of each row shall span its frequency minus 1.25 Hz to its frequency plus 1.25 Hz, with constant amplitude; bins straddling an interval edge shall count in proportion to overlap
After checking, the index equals 5.276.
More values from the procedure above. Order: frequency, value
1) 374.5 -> 4.703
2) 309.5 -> 2.538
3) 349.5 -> 4.836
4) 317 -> 3.323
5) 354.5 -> 5.165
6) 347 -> 4.977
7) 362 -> 4.996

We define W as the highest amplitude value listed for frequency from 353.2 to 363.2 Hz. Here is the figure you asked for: 5.275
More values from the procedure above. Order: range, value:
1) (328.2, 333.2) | 3.708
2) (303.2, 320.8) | 3.418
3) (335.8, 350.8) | 4.977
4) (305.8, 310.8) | 2.538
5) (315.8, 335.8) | 4.242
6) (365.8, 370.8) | 4.734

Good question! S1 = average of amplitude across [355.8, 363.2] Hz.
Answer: 5.04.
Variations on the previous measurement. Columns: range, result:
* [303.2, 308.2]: 2.11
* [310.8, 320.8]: 3.22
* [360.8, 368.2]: 4.73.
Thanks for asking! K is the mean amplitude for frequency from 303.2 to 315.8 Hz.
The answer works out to 2.58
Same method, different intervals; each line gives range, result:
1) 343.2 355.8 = 4.95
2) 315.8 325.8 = 3.32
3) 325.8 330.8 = 3.44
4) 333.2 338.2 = 4.01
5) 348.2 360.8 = 5.08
